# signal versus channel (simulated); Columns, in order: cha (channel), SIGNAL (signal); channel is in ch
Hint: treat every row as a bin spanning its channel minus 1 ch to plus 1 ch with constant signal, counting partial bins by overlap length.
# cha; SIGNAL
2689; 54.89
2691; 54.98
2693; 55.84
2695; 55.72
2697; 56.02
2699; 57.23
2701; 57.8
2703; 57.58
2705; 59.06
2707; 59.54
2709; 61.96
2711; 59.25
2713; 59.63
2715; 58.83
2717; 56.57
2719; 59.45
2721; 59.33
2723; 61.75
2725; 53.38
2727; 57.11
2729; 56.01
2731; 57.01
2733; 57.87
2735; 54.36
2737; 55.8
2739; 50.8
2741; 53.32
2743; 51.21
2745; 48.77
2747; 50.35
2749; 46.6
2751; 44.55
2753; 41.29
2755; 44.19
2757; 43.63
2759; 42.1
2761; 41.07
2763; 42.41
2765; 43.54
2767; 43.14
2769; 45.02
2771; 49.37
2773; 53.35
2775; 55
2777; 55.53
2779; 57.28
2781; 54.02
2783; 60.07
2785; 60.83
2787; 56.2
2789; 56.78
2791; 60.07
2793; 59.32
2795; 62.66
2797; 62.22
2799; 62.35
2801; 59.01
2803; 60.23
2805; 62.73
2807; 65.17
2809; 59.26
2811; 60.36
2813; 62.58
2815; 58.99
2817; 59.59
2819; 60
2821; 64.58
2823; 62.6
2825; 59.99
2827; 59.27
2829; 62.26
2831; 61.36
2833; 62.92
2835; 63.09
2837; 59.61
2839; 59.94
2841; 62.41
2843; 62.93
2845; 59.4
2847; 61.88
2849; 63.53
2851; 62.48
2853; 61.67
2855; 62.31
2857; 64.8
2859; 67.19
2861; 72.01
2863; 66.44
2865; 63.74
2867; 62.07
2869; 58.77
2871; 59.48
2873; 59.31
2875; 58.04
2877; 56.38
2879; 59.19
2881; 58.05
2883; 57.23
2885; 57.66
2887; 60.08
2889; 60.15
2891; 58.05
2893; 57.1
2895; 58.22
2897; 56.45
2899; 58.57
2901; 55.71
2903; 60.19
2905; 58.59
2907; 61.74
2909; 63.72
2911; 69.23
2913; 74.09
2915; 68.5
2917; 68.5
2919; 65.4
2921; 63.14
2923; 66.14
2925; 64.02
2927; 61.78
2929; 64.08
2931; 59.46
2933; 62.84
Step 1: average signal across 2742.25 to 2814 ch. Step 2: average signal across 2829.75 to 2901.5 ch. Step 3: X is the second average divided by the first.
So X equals 1.14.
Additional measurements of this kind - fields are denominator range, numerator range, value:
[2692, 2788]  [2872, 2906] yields 1.09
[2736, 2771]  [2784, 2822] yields 1.31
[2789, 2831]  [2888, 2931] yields 1.02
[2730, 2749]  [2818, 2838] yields 1.16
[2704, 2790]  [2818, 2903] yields 1.15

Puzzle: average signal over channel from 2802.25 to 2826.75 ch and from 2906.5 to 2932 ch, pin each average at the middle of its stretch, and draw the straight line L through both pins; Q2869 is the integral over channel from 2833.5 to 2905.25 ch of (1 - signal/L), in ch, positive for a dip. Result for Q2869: 3.1 ch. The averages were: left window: 61.3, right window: 65.4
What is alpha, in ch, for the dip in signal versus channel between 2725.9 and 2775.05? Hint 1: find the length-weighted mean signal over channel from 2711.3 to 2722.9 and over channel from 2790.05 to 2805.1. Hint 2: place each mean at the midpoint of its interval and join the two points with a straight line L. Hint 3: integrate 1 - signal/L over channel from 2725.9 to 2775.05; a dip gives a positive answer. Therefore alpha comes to 8.9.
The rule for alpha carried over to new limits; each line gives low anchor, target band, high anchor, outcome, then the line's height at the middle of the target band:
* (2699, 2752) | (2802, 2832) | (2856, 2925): -1.07 ch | 59.2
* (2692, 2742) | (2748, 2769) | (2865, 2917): 5.31 ch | 58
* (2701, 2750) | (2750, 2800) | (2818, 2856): 5.83 ch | 58.6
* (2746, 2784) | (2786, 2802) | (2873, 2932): -2.83 ch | 50.8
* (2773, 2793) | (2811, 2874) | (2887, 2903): -4.90 ch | 57.7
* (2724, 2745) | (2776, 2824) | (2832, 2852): -0.95 ch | 58.9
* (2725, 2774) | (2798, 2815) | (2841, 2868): -1.28 ch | 57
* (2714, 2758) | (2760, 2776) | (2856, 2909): 2.31 ch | 54.5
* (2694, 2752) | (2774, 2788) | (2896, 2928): 0.27 ch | 58.1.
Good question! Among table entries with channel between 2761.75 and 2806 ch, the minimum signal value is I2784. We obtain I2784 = 42.41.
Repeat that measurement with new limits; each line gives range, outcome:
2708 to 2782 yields 41.07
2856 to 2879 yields 56.38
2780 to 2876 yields 54.02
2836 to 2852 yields 59.4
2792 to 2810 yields 59.01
